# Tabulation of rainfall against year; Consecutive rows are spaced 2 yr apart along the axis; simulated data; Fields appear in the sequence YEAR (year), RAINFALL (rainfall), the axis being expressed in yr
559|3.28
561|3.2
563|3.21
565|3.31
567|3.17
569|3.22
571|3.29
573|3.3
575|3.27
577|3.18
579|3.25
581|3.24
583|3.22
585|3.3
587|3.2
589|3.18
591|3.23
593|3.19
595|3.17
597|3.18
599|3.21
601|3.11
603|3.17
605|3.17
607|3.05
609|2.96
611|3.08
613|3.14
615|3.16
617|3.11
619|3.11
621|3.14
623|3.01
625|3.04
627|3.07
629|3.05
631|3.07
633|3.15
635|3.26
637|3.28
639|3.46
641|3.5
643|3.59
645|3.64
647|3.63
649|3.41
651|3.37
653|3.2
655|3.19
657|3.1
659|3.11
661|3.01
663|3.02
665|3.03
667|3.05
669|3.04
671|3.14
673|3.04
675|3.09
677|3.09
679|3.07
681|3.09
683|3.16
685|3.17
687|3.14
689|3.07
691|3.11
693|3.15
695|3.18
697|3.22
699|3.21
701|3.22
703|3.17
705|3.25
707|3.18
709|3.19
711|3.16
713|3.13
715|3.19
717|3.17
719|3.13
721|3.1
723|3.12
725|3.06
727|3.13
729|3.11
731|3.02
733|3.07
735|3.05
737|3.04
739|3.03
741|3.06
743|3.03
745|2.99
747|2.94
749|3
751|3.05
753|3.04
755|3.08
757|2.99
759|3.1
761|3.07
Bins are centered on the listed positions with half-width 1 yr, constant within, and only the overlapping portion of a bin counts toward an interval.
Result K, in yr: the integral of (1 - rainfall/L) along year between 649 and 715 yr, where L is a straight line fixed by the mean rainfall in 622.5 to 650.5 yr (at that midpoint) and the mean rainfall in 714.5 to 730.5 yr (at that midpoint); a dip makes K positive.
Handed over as 1.34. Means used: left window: 3.3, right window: 3.12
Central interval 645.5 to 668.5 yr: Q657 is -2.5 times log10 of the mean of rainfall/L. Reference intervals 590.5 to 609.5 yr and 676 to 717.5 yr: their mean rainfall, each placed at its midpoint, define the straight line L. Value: -0.02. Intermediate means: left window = 3.15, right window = 3.16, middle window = 3.2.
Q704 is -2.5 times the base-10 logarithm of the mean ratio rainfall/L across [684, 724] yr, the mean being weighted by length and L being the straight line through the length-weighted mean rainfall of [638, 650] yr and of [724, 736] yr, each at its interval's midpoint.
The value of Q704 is 0.02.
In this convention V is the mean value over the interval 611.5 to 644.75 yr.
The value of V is 3.2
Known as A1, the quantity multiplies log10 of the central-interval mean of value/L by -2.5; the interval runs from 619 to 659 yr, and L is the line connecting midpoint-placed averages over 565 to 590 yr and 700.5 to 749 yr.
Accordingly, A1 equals -0.03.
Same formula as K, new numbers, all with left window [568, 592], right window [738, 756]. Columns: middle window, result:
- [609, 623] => 0.4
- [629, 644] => -0.7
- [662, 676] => 0.3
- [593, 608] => 0.3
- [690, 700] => -0.3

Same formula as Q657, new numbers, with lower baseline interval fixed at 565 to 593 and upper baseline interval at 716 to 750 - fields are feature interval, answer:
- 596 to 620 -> 0.028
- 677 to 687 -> -0.001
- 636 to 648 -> -0.115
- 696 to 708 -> -0.038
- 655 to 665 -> 0.026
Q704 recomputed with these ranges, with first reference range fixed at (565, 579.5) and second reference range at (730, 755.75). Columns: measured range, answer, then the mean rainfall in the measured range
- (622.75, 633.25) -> 0.039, 3.06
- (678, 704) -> -0.019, 3.15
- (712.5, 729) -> -0.024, 3.13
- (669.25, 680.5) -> 0.011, 3.08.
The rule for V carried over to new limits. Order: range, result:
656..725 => 3.13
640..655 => 3.46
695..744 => 3.13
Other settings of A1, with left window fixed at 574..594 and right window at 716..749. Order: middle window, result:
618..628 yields 0.038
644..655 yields -0.090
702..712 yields -0.034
